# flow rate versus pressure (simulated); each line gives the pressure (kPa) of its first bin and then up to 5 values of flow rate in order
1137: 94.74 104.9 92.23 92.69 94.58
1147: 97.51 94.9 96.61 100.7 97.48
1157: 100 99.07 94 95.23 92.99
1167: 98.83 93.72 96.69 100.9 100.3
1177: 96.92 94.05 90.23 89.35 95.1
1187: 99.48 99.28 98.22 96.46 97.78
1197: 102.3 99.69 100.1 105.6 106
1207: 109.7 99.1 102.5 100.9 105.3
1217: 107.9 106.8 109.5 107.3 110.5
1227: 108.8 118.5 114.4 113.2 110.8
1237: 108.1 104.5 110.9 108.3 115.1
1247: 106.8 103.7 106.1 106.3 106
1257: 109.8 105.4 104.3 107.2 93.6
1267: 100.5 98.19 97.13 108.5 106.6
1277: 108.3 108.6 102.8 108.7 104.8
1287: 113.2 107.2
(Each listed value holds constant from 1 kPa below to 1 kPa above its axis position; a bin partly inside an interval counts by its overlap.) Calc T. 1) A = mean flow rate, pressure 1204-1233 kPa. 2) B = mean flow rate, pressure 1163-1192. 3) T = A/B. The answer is 1.1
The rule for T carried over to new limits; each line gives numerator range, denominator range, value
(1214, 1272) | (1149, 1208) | 1.09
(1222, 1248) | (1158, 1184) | 1.16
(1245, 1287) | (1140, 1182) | 1.09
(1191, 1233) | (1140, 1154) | 1.10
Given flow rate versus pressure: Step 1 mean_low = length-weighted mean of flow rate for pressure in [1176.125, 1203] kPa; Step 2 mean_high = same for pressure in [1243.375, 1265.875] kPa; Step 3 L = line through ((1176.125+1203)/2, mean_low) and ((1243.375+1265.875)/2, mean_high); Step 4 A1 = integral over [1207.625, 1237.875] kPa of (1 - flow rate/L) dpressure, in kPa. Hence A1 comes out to -2.0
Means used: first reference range 97.2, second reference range 106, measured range 108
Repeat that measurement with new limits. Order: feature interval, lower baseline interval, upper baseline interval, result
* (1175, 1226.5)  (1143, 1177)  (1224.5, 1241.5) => 1.8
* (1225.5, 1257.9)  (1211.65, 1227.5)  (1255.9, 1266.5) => -1.3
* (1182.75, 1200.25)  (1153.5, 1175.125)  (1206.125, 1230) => 0.7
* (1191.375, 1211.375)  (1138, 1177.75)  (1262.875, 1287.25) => -0.4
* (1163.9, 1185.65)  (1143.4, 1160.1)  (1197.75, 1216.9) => 1.0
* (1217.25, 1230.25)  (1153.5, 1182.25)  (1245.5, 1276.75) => -1.2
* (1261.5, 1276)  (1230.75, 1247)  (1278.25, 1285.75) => 0.8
